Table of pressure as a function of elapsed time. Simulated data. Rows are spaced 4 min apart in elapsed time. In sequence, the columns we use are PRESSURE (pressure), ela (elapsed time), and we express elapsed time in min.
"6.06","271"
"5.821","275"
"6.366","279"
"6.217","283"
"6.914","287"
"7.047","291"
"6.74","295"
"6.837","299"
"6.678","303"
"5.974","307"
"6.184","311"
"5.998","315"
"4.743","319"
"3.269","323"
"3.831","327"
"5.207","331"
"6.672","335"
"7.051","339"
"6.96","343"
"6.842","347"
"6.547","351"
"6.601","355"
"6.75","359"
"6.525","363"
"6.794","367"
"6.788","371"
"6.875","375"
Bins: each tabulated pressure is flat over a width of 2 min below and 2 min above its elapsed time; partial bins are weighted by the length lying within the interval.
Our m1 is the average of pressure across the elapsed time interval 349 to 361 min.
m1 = 6.63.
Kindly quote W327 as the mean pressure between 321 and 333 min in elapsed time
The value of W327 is 4.1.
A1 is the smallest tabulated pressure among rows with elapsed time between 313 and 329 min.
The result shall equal 3.269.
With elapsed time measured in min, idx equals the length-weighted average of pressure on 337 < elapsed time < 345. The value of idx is 7.01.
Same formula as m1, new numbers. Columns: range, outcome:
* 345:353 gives 6.69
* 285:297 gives 6.9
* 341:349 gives 6.9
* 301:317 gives 6.21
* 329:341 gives 6.31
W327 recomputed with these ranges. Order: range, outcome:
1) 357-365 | 6.64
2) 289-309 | 6.66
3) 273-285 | 6.13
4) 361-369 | 6.66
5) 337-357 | 6.8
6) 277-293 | 6.64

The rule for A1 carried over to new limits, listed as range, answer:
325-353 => 3.831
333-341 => 6.672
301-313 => 5.974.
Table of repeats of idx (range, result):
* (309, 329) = 4.8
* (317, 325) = 4.01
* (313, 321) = 5.37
